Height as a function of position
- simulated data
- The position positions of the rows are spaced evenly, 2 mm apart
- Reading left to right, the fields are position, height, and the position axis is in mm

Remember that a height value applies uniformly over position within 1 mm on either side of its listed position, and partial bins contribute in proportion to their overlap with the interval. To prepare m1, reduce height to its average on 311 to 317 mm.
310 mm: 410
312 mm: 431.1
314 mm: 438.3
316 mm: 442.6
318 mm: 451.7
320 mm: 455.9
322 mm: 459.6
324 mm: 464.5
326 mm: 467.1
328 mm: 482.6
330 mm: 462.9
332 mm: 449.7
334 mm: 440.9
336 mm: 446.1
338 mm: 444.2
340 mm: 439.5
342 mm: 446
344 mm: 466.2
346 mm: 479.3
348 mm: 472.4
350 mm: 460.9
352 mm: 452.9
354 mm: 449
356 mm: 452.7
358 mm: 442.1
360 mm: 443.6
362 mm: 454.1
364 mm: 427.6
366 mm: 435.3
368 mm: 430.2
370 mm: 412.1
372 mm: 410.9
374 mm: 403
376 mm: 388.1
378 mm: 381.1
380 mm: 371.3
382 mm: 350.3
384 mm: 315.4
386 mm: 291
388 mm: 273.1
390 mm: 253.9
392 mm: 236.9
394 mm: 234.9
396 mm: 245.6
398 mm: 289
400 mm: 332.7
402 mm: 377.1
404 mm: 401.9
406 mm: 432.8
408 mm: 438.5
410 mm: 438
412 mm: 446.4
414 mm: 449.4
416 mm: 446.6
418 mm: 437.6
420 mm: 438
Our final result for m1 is 437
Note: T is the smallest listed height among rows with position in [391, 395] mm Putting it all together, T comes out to 234.9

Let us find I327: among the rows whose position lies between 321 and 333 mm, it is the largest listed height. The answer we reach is 482.6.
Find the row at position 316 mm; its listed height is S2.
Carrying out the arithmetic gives 442.6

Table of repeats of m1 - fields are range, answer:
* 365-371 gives 426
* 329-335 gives 451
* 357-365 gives 442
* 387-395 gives 250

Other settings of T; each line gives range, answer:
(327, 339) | 440.9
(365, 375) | 403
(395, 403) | 245.6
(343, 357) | 449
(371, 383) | 350.3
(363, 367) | 427.6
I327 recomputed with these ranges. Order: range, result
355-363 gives 454.1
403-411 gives 438.5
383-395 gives 315.4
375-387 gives 388.1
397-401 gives 332.7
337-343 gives 446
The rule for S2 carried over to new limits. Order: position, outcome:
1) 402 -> 377.1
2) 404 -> 401.9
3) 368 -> 430.2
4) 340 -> 439.5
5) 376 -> 388.1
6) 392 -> 236.9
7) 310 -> 410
